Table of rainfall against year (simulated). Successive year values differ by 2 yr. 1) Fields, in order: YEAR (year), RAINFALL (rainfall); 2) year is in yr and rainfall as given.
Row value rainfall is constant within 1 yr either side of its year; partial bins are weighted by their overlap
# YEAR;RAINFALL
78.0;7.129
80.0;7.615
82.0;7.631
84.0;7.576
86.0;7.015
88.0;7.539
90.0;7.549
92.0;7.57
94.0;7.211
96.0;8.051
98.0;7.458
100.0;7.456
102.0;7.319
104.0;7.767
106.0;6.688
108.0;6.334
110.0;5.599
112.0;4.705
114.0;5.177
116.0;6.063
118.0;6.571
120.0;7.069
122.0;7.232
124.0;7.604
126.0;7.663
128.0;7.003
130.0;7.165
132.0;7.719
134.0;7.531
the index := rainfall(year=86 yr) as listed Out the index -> 7.015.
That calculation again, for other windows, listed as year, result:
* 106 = 6.688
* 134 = 7.531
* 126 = 7.663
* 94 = 7.211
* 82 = 7.631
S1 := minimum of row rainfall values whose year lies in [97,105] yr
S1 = 7.319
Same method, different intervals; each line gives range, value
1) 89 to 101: 7.211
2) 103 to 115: 4.705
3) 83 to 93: 7.015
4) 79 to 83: 7.615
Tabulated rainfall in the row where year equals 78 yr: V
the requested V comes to 7.129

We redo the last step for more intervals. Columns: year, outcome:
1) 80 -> 7.615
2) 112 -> 4.705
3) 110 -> 5.599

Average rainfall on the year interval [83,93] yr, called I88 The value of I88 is 7.45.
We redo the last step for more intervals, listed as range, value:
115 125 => 6.91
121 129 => 7.38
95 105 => 7.61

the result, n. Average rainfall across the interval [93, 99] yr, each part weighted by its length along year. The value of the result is 7.57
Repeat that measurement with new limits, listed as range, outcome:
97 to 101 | 7.46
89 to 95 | 7.44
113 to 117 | 5.62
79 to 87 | 7.46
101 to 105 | 7.54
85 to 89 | 7.28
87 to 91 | 7.54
